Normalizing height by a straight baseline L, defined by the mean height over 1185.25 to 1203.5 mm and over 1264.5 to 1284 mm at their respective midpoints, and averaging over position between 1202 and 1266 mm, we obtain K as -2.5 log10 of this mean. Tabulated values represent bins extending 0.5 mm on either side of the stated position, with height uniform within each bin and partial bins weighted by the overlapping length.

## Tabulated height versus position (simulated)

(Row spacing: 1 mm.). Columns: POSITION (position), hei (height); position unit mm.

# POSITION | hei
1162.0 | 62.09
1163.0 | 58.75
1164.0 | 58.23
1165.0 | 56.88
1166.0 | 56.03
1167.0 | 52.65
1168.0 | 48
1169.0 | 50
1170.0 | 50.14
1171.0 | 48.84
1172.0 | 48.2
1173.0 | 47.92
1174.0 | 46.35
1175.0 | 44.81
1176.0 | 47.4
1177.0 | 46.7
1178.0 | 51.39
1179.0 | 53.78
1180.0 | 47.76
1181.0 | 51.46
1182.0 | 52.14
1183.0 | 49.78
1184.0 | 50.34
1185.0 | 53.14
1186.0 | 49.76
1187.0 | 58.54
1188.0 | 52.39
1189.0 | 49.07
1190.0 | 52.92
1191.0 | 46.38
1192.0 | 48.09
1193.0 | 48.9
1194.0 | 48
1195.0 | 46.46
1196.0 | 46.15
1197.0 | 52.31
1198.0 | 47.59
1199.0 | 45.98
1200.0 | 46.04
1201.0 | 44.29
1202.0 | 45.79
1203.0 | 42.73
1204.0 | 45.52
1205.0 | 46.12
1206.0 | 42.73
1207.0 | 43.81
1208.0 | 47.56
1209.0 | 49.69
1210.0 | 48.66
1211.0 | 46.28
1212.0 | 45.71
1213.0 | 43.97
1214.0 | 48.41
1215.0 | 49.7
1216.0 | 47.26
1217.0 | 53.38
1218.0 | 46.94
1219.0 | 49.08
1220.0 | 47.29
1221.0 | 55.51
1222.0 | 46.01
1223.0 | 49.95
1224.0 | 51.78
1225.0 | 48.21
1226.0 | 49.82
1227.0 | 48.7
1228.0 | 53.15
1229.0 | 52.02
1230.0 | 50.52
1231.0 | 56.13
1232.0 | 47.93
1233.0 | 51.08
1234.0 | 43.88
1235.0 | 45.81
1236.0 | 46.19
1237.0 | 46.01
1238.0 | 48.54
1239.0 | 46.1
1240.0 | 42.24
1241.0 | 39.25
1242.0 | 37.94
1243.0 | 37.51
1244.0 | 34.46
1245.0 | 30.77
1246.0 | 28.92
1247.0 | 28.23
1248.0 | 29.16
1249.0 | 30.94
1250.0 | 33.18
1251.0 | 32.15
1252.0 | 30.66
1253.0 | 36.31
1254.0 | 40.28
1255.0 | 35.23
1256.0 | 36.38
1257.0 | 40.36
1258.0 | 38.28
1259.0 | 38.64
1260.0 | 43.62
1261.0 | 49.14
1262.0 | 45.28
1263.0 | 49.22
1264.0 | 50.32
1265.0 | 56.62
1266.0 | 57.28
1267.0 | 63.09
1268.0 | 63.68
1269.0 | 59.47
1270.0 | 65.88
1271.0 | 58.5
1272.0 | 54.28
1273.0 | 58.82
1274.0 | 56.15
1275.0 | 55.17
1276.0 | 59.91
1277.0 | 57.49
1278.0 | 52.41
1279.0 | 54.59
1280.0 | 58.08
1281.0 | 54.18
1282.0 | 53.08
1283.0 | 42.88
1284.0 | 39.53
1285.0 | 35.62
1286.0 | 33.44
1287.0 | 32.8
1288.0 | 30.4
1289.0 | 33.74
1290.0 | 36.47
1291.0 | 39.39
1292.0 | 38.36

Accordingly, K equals 0.18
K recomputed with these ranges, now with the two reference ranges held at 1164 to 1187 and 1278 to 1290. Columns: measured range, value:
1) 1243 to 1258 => 0.32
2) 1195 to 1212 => 0.05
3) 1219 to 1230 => -0.07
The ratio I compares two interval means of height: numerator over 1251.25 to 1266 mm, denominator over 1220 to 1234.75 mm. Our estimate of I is 0.85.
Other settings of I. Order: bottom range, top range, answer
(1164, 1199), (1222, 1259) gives 0.83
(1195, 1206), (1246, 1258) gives 0.73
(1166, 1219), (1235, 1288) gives 0.93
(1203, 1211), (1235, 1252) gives 0.80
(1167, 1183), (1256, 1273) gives 1.06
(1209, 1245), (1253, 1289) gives 1.04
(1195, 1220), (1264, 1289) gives 1.10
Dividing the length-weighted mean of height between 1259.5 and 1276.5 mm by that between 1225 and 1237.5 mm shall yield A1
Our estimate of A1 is 1.13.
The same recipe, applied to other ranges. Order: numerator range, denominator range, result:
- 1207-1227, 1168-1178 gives 1.01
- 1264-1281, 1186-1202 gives 1.19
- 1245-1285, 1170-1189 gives 0.93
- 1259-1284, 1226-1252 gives 1.31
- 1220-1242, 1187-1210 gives 1.02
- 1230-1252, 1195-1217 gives 0.85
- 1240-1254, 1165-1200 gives 0.68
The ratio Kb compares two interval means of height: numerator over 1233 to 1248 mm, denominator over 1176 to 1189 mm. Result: 0.8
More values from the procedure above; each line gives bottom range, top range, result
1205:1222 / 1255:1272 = 1.06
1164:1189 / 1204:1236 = 0.96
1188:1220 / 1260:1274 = 1.18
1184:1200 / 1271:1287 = 1.02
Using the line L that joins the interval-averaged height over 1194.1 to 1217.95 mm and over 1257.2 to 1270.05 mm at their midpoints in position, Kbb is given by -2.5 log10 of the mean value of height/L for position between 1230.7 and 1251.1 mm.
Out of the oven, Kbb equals 0.24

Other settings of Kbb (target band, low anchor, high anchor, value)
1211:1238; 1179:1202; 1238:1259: -0.18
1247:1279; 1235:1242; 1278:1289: -0.09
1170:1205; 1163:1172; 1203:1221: 0.03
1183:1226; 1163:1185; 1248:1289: 0.02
